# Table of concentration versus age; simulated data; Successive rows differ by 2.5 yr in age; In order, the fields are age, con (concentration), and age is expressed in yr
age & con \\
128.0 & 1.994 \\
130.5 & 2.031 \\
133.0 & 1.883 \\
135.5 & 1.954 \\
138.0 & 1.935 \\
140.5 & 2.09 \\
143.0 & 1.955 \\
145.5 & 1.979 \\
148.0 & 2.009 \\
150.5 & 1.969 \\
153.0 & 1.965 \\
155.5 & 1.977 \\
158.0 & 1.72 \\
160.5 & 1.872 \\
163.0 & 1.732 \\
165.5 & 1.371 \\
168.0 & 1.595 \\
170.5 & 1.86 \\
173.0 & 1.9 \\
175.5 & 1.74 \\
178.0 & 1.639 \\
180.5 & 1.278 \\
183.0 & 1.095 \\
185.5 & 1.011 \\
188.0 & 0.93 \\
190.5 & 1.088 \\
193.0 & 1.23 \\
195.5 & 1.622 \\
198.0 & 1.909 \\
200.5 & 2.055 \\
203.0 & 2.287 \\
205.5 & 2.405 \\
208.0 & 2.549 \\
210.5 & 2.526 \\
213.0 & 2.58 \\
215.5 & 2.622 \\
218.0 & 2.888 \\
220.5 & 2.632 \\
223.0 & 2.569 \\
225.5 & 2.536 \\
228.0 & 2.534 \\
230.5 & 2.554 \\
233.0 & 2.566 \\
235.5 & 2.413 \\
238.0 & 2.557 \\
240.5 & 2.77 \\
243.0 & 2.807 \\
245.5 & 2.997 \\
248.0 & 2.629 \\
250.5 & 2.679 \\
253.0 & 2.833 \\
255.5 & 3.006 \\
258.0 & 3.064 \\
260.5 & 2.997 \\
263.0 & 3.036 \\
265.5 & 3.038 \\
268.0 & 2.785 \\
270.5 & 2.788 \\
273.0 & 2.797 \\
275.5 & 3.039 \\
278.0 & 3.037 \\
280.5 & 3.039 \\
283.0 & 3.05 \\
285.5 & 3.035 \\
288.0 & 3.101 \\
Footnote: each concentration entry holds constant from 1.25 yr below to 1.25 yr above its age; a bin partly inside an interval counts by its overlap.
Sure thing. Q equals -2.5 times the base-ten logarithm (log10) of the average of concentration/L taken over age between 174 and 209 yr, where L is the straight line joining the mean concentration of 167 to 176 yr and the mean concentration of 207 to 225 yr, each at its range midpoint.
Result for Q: 0.318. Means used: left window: 1.78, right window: 2.62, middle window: 1.63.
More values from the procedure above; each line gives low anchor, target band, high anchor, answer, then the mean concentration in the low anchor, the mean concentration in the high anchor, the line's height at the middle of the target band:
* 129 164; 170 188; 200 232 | 0.45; 1.94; 2.53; 2.21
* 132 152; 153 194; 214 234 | 0.40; 1.97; 2.61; 2.22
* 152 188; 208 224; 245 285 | -0.17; 1.6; 2.93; 2.24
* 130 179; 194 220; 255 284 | 0.02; 1.86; 2.97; 2.37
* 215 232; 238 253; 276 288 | 0.01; 2.62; 3.05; 2.78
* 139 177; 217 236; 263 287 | -0.04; 1.85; 2.96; 2.5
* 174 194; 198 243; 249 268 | -0.22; 1.26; 2.94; 2.08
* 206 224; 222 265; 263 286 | 0.01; 2.62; 2.96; 2.78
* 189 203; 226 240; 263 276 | -0.12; 1.63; 2.89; 2.27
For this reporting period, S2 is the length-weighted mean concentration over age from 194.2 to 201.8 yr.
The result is 1.86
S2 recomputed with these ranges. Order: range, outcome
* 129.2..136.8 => 1.96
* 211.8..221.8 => 2.68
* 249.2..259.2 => 2.89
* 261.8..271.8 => 2.91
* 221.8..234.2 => 2.55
